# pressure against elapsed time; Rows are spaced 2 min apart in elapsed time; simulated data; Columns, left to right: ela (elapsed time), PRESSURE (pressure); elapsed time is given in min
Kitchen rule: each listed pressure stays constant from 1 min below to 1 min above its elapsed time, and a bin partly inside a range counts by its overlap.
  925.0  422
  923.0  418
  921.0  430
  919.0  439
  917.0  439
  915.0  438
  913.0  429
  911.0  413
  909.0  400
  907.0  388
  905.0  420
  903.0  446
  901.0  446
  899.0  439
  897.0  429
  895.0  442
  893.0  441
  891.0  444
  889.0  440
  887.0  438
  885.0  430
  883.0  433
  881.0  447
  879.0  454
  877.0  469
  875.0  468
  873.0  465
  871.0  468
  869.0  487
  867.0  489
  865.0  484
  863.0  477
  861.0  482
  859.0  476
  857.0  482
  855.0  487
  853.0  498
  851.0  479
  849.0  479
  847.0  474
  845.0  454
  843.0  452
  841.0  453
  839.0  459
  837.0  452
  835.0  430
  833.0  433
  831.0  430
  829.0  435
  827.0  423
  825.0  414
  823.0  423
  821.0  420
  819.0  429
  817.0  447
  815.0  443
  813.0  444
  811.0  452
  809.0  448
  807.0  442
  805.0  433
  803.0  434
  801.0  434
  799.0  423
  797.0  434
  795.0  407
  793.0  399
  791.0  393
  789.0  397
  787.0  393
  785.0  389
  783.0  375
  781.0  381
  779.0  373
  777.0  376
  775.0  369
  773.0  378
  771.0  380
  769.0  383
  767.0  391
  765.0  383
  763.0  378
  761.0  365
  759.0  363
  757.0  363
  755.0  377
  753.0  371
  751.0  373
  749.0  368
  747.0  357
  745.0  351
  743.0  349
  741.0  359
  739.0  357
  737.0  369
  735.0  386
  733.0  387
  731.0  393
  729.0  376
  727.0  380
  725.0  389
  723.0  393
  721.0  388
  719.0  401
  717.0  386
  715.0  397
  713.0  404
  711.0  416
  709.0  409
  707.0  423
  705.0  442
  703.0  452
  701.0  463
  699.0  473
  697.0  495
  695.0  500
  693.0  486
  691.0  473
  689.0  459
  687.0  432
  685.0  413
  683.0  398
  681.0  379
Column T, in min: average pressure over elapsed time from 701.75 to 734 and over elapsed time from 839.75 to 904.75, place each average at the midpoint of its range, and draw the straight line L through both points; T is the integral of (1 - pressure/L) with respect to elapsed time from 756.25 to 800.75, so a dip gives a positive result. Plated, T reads 4.0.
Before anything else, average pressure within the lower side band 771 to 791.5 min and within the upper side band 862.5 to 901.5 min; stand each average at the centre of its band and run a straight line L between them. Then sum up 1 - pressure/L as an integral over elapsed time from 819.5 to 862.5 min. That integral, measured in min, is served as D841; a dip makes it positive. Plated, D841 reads -2.92 min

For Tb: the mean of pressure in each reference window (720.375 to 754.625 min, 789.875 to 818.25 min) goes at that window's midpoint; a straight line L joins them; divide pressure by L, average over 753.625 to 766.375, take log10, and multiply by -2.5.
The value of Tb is 0.06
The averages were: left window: 373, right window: 431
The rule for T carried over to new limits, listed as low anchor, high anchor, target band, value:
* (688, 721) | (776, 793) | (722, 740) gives 1.8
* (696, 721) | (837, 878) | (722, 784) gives 9.5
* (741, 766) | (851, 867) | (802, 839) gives 0.4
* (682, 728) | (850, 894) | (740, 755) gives 2.6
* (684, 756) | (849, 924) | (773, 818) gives 1.5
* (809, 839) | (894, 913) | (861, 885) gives -2.1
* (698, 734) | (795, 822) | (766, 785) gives 2.1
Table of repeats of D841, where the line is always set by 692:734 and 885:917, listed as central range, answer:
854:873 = -2.3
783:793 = 0.8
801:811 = -0.3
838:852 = -1.2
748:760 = 1.5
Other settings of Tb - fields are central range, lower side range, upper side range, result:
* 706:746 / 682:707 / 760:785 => 0.10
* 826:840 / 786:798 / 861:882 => 0.00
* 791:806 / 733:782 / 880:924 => -0.09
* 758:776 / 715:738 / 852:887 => 0.09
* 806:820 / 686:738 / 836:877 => 0.03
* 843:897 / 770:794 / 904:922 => -0.14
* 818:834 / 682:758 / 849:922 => 0.02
